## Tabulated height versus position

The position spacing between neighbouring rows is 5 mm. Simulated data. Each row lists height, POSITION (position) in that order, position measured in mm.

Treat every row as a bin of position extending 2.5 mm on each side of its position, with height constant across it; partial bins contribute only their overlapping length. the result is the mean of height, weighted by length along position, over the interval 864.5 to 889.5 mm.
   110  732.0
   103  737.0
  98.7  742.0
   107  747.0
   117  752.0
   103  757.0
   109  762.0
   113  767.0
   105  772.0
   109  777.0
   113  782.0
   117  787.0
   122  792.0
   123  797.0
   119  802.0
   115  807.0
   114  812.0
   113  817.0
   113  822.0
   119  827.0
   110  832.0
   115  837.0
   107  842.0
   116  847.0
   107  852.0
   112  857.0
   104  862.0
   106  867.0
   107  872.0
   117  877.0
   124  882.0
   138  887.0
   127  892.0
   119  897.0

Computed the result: 118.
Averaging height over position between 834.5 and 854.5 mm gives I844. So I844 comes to 111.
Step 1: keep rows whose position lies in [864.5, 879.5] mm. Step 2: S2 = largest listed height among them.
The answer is 117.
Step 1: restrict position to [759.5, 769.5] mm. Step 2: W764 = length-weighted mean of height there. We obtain 111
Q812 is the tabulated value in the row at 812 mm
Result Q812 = 114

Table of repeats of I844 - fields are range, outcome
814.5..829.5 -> 115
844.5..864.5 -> 110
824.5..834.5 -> 114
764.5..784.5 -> 110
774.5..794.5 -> 115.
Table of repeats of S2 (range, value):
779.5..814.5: 123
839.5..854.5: 116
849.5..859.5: 112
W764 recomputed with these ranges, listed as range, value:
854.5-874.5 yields 107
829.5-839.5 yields 112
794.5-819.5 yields 117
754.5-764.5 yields 106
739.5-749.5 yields 103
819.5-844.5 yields 113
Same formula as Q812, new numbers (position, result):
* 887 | 138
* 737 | 103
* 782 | 113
